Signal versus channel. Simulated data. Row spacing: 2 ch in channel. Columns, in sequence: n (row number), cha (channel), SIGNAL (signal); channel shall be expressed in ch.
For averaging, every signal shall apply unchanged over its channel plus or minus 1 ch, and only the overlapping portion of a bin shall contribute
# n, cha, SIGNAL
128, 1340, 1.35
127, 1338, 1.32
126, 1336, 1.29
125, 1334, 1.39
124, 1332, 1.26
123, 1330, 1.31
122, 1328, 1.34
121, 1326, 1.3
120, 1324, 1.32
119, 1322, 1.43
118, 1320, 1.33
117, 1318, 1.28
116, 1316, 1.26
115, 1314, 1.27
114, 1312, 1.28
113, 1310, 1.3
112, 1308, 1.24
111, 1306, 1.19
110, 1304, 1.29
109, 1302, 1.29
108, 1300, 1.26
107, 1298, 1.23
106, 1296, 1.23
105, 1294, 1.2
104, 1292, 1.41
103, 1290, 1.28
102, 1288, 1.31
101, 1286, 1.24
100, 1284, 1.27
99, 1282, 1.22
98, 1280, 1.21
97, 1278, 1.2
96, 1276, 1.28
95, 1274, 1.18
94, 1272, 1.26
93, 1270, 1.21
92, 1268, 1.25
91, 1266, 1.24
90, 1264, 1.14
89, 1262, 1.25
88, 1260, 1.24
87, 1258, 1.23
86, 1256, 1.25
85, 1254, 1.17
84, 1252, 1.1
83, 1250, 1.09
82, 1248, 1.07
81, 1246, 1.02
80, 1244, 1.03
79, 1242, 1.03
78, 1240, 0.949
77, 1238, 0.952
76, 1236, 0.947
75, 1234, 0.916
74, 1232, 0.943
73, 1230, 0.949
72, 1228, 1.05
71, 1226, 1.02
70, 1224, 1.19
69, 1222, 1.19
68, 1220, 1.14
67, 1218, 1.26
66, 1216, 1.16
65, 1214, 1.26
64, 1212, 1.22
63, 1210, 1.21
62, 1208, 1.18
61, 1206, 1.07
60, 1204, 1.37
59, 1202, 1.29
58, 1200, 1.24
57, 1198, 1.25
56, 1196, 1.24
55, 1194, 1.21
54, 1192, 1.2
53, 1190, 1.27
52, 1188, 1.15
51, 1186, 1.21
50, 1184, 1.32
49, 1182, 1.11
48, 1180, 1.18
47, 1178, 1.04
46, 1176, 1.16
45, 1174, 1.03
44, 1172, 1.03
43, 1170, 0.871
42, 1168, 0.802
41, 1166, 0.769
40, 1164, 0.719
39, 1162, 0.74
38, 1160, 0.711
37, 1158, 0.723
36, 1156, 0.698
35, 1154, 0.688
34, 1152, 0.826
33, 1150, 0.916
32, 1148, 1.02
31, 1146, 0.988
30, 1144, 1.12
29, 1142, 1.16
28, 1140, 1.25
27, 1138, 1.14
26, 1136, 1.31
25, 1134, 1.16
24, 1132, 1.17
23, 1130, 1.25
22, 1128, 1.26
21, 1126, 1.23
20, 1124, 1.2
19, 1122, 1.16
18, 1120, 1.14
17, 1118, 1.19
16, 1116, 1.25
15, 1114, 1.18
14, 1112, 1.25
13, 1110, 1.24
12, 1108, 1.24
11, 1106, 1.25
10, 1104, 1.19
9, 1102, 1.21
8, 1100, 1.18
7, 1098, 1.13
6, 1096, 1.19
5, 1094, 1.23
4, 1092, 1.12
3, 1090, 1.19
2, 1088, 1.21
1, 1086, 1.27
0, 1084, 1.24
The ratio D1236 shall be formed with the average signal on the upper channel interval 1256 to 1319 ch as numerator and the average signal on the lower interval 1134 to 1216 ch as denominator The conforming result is 1.17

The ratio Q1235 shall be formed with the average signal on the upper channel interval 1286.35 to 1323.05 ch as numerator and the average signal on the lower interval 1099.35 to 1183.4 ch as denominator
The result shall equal 1.20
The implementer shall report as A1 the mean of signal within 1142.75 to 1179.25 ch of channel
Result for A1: 0.885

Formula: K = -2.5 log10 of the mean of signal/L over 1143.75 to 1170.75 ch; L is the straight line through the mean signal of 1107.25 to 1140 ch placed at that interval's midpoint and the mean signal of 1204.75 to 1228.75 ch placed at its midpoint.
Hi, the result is 0.41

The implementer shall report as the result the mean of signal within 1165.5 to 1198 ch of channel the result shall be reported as 1.11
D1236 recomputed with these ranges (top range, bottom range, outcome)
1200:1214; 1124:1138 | 1.00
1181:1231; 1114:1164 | 1.13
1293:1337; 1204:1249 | 1.18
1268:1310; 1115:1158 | 1.15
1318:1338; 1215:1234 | 1.22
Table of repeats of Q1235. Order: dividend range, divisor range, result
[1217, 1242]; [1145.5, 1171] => 1.30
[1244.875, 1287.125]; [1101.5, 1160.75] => 1.08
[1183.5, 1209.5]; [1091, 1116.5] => 1.02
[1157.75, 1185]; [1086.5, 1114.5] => 0.79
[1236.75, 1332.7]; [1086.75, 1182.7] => 1.13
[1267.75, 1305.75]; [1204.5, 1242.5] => 1.15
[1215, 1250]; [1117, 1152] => 0.91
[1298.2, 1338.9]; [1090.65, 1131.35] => 1.08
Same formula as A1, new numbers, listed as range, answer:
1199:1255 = 1.11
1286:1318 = 1.27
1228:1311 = 1.17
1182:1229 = 1.2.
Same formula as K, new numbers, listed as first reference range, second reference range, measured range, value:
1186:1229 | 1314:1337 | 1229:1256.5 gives 0.20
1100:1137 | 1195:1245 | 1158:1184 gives 0.24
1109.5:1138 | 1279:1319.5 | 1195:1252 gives 0.12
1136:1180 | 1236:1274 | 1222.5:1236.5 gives 0.07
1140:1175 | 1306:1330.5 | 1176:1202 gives -0.24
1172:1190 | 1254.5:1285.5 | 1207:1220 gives -0.03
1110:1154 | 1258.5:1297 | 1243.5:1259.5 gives 0.09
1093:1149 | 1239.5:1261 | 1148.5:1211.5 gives 0.11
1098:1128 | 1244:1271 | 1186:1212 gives -0.03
